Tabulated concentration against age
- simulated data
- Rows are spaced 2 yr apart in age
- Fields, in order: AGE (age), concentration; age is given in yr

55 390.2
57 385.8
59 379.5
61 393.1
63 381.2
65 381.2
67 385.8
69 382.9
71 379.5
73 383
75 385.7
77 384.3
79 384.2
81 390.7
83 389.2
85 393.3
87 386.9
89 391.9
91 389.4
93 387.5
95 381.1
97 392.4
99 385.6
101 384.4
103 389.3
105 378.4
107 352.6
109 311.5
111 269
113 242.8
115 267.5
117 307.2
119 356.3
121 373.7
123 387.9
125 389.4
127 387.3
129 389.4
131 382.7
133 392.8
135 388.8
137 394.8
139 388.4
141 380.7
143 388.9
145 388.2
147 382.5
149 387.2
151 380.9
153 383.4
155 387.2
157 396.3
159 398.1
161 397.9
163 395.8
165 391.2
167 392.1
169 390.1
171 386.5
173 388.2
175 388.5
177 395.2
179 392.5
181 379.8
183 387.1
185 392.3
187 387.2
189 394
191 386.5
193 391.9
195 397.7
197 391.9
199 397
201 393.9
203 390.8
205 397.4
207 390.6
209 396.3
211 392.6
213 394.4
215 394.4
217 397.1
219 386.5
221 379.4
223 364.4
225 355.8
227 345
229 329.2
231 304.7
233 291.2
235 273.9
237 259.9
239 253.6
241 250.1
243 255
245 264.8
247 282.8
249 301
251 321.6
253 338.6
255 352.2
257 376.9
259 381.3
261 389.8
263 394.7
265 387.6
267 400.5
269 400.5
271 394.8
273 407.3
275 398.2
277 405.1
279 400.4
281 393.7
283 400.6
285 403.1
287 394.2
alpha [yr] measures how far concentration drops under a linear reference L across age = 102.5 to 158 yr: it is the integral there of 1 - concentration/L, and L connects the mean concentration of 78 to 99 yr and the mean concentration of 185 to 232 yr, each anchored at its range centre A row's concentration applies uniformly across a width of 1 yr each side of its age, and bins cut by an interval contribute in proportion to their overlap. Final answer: 3.0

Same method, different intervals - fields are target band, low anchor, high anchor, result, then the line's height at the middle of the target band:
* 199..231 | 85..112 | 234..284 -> -2.3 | 354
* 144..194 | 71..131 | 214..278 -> -4.7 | 356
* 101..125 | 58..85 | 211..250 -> 2.2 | 369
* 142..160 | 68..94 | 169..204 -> 0.1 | 389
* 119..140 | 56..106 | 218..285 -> -0.6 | 375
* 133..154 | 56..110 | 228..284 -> -1.0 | 368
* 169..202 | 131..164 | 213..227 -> -0.6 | 383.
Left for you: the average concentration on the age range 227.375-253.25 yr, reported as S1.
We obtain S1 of 287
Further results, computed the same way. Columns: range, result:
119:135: 384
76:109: 383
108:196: 376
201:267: 345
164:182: 389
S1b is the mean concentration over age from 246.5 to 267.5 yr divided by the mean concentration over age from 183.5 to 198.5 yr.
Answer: 0.91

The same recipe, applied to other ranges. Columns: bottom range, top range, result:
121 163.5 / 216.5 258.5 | 0.82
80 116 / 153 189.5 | 1.09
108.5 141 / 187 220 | 1.11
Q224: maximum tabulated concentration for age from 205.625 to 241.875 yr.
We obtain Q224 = 397.1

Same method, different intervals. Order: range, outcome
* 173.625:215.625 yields 397.7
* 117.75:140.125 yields 394.8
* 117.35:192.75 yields 398.1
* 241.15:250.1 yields 301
